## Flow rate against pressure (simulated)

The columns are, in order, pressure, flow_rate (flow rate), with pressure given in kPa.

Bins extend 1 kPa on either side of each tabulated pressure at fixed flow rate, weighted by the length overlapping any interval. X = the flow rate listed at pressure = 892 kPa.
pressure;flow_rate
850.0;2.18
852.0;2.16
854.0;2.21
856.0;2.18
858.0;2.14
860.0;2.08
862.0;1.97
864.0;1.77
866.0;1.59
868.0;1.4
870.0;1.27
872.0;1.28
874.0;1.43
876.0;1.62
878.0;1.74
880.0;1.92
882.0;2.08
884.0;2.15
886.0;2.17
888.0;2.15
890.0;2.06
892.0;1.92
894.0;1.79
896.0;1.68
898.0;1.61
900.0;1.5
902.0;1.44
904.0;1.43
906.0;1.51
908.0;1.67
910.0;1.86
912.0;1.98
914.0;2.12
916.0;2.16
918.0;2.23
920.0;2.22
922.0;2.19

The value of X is 1.92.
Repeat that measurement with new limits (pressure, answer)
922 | 2.19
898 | 1.61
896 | 1.68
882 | 2.08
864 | 1.77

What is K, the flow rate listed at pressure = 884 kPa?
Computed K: 2.15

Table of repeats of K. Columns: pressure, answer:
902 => 1.44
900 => 1.5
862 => 1.97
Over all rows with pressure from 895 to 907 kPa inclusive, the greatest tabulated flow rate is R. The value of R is 1.68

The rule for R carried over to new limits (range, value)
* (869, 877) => 1.62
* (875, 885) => 2.15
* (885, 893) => 2.17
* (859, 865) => 2.08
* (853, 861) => 2.21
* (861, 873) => 1.97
